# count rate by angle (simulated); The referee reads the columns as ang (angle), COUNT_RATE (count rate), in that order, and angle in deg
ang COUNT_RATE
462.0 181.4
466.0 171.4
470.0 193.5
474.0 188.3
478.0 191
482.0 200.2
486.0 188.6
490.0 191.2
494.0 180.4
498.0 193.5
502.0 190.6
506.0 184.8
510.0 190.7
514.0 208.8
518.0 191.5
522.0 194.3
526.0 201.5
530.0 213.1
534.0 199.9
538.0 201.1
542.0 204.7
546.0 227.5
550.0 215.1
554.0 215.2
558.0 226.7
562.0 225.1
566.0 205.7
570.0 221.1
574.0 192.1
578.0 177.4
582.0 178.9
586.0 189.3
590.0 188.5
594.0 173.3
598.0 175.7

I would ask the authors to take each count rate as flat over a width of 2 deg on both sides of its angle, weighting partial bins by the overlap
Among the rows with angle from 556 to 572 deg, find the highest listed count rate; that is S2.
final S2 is 226.7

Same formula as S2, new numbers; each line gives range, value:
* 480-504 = 200.2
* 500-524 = 208.8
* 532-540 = 201.1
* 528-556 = 227.5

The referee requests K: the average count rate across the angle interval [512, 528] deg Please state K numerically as 199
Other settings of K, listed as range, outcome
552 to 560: 221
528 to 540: 205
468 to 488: 192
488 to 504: 189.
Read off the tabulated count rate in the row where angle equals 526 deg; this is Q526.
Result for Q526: 201.5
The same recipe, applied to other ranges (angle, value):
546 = 227.5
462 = 181.4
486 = 188.6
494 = 180.4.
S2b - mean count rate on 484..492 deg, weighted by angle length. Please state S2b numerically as 190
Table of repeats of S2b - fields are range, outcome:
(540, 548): 216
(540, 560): 218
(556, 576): 214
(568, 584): 192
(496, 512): 190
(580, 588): 184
